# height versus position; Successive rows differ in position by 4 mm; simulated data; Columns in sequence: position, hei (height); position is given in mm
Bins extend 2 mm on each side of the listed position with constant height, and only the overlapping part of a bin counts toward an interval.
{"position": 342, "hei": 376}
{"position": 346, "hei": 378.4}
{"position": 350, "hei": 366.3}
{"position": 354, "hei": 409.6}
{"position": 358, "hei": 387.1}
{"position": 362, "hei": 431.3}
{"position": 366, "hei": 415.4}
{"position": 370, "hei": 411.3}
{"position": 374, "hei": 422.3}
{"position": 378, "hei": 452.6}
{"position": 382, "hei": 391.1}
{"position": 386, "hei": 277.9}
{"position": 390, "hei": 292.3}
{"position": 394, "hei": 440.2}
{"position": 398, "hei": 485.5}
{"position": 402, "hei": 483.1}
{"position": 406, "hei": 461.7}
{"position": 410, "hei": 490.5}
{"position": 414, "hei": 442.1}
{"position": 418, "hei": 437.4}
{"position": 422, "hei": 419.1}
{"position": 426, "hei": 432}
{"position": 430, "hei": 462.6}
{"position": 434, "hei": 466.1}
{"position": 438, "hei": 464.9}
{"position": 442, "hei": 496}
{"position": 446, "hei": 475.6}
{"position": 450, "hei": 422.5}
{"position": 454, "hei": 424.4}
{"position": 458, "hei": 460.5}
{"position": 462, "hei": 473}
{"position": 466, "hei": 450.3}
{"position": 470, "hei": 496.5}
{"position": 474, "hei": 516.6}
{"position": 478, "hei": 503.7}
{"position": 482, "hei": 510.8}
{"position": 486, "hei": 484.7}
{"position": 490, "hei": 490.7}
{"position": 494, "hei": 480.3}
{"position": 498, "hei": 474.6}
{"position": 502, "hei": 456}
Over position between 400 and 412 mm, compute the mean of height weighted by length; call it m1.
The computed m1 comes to 478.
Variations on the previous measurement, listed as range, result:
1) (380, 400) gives 377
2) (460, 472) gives 473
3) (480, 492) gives 495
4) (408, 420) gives 457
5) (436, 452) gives 465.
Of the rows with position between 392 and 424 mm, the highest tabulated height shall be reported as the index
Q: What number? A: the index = 490.5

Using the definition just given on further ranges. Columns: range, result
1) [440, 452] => 496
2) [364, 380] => 452.6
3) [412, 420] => 442.1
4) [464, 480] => 516.6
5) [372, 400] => 485.5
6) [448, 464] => 473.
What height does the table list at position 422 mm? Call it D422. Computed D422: 419.1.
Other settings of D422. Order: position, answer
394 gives 440.2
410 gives 490.5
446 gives 475.6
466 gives 450.3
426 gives 432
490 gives 490.7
